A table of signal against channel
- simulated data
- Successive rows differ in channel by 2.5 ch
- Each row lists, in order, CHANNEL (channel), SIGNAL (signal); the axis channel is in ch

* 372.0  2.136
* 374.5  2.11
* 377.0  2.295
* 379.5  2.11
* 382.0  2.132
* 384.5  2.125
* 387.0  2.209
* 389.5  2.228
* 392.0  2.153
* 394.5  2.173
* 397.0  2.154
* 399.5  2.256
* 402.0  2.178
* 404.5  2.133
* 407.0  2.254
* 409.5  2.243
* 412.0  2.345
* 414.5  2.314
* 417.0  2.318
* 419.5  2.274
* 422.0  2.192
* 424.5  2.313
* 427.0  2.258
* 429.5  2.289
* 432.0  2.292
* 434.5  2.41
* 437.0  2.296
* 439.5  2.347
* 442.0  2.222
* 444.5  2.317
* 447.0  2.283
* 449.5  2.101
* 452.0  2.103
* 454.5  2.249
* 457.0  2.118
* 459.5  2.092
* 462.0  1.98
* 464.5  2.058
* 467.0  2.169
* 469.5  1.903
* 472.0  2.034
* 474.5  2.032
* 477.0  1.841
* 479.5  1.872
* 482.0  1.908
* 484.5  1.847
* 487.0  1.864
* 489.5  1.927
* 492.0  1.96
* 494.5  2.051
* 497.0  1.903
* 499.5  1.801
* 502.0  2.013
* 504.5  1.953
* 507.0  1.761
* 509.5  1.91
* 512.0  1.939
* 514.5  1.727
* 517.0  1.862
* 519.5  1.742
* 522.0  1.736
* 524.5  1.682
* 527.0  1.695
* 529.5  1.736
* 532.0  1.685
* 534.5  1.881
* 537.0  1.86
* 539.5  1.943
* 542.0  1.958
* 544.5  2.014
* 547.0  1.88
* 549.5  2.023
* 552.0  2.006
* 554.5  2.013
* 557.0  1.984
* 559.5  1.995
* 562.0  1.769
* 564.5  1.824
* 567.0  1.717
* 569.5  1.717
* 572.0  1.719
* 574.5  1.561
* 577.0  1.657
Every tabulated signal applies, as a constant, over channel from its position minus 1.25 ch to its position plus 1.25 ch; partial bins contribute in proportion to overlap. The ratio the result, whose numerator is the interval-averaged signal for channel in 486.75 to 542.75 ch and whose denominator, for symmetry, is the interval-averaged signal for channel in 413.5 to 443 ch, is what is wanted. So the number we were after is 0.8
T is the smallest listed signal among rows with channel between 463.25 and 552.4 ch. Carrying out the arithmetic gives 1.682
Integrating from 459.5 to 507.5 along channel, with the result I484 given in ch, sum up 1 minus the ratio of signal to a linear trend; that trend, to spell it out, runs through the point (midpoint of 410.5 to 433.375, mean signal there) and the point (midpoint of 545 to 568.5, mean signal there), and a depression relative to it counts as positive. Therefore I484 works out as 3.8 ch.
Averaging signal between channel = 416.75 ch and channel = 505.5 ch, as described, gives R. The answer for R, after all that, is 2.1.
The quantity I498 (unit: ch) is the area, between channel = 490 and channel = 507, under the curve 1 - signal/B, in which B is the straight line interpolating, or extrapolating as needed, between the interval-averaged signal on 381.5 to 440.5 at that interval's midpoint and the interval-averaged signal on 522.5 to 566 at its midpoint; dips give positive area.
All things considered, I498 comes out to 0.6 ch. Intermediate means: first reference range 2.25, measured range 1.93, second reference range 1.88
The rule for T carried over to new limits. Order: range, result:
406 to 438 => 2.192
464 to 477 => 1.841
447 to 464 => 1.98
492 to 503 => 1.801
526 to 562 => 1.685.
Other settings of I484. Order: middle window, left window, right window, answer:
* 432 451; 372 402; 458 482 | -2.1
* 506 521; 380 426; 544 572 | 1.2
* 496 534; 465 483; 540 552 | 3.1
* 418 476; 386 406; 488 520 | -3.9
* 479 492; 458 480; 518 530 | 0.2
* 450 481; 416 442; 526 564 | 1.9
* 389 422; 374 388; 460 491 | -1.9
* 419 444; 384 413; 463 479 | -2.1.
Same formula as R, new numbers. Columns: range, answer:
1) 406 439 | 2.29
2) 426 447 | 2.3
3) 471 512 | 1.92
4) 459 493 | 1.96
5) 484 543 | 1.85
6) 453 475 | 2.07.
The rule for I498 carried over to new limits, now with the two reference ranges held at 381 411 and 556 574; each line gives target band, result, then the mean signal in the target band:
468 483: 0.5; 1.94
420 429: -0.6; 2.26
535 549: -0.6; 1.93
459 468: -0.2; 2.07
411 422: -0.8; 2.3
